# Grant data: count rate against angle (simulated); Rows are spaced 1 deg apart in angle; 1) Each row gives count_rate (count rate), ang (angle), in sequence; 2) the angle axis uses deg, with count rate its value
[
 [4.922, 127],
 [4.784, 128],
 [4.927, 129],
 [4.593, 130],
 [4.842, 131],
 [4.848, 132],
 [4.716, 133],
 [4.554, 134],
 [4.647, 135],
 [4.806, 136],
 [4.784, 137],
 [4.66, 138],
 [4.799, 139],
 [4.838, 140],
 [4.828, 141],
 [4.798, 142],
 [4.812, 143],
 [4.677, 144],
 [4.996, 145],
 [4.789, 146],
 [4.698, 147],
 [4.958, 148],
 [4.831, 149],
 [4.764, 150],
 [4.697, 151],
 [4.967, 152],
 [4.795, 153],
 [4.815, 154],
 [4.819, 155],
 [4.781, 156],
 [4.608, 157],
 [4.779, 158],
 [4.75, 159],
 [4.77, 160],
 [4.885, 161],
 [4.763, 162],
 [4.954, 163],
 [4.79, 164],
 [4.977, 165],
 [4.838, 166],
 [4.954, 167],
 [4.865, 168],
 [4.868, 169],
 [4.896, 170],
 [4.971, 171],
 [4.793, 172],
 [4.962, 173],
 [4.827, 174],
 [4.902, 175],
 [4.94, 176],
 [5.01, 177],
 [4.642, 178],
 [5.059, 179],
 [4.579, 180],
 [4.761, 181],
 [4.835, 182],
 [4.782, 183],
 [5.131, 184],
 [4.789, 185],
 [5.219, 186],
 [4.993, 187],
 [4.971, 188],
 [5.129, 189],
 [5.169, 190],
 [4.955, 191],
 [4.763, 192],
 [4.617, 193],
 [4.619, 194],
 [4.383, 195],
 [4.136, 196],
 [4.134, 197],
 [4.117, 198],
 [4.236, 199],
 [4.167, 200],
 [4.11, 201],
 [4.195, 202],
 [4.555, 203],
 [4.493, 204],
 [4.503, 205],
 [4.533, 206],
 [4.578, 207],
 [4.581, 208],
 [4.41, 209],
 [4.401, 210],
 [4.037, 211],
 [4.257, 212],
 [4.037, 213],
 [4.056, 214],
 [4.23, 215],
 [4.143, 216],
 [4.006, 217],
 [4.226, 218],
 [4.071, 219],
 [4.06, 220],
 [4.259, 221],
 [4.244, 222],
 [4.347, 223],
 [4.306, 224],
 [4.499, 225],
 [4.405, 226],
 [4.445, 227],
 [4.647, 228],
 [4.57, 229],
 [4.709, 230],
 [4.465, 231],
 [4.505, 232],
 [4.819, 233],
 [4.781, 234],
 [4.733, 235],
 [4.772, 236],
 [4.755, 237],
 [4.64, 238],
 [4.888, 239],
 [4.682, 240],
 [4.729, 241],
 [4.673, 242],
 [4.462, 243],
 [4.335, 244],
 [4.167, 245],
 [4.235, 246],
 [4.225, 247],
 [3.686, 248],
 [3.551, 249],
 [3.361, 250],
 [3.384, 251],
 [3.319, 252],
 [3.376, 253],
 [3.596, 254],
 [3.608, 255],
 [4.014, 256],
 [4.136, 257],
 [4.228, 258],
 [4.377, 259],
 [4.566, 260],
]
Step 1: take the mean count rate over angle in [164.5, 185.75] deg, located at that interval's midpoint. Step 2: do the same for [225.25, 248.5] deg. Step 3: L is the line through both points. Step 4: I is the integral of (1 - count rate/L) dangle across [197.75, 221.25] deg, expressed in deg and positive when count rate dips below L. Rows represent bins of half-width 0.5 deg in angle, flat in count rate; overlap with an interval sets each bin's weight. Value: 2.1 deg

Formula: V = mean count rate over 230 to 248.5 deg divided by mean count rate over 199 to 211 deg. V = 1.03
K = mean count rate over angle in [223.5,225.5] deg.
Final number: 4.4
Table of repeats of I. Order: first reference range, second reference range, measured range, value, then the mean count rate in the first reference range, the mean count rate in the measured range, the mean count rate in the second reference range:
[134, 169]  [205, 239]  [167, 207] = -0.8 deg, 4.81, 4.71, 4.42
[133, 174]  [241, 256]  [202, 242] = -2.9 deg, 4.81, 4.45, 3.89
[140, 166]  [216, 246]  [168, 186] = -0.6 deg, 4.81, 4.88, 4.48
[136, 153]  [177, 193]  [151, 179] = 0.1 deg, 4.81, 4.85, 4.91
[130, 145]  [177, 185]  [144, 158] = -0.1 deg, 4.76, 4.8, 4.84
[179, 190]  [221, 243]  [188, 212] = 1.7 deg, 4.94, 4.48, 4.59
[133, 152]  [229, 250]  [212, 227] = 1.0 deg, 4.78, 4.22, 4.47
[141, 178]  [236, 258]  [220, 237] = -1.1 deg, 4.84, 4.52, 4.11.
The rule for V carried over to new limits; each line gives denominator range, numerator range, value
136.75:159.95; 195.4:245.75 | 0.92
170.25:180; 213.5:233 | 0.89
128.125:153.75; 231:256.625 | 0.88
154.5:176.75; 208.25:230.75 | 0.89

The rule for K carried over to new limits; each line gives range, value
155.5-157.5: 4.69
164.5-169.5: 4.9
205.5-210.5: 4.5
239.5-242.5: 4.69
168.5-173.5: 4.9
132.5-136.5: 4.68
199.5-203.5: 4.26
